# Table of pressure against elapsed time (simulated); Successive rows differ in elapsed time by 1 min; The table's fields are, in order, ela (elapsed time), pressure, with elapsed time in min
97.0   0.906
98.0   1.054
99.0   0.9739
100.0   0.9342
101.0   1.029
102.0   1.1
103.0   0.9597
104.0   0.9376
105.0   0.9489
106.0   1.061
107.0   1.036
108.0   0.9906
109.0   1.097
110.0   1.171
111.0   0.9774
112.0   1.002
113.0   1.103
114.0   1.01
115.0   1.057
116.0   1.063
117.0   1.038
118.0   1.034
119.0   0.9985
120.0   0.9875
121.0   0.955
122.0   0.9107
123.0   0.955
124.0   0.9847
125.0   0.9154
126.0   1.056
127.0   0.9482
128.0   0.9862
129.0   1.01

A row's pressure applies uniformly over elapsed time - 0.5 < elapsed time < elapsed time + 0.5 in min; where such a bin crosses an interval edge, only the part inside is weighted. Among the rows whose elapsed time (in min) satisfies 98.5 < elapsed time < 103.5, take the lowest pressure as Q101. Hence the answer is 0.9342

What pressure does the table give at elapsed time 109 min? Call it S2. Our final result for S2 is 1.097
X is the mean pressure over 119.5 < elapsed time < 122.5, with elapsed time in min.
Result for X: 0.951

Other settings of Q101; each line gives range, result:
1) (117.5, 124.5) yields 0.9107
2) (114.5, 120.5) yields 0.9875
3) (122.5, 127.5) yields 0.9154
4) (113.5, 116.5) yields 1.01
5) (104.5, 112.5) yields 0.9489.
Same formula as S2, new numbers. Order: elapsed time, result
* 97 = 0.906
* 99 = 0.9739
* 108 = 0.9906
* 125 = 0.9154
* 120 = 0.9875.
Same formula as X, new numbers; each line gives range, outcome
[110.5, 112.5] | 0.99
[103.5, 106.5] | 0.982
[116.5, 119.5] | 1.02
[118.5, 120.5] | 0.993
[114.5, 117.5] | 1.05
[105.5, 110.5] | 1.07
